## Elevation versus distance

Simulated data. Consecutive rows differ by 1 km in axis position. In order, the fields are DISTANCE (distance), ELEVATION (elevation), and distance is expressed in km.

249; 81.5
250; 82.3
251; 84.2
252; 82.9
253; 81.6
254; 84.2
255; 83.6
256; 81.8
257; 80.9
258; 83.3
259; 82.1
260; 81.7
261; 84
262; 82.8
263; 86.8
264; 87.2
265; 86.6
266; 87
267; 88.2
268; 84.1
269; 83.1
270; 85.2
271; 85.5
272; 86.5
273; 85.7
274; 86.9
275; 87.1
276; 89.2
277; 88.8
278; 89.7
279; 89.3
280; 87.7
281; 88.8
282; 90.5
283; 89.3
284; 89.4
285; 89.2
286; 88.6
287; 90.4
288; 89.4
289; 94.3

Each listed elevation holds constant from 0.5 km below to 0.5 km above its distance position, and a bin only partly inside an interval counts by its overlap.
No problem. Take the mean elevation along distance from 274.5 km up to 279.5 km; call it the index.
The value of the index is 88.8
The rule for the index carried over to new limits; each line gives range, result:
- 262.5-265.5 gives 86.9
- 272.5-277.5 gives 87.5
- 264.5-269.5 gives 85.8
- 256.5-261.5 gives 82.4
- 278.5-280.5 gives 88.5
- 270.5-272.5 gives 86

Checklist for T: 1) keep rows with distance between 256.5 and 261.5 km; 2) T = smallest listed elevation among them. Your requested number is 80.9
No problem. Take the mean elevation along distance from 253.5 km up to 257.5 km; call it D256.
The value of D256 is 82.6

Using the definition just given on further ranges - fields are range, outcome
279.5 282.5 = 89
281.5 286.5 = 89.4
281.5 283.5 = 89.9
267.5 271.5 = 84.5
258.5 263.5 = 83.5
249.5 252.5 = 83.1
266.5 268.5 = 86.2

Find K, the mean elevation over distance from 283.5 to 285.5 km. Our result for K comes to 89.3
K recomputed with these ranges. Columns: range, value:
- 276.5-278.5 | 89.2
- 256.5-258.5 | 82.1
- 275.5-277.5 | 89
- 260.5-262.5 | 83.4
